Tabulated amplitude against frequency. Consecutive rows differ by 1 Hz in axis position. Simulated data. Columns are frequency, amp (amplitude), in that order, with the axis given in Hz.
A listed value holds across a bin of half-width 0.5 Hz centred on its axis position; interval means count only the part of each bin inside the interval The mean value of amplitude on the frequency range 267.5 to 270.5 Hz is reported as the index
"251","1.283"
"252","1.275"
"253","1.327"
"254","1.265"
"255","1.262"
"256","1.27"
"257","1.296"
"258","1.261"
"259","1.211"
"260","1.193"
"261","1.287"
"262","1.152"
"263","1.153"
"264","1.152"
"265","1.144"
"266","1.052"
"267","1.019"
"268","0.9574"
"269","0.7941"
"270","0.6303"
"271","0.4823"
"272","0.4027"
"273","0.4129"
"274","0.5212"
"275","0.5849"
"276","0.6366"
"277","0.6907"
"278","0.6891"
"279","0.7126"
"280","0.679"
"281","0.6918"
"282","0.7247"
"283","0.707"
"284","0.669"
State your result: 0.794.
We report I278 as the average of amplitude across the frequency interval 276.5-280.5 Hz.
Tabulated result 0.693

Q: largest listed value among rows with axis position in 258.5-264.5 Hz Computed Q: 1.287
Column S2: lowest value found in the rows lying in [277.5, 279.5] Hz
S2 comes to 0.6891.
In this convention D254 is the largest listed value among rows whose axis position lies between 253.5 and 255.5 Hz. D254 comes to 1.265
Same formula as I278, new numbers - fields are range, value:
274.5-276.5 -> 0.611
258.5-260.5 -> 1.2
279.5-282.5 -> 0.699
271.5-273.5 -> 0.408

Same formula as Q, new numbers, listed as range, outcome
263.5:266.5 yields 1.152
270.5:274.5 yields 0.5212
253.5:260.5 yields 1.296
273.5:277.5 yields 0.6907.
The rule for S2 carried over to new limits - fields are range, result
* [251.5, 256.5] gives 1.262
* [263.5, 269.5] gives 0.7941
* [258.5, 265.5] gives 1.144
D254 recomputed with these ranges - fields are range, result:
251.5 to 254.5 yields 1.327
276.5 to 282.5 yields 0.7247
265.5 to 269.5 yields 1.052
